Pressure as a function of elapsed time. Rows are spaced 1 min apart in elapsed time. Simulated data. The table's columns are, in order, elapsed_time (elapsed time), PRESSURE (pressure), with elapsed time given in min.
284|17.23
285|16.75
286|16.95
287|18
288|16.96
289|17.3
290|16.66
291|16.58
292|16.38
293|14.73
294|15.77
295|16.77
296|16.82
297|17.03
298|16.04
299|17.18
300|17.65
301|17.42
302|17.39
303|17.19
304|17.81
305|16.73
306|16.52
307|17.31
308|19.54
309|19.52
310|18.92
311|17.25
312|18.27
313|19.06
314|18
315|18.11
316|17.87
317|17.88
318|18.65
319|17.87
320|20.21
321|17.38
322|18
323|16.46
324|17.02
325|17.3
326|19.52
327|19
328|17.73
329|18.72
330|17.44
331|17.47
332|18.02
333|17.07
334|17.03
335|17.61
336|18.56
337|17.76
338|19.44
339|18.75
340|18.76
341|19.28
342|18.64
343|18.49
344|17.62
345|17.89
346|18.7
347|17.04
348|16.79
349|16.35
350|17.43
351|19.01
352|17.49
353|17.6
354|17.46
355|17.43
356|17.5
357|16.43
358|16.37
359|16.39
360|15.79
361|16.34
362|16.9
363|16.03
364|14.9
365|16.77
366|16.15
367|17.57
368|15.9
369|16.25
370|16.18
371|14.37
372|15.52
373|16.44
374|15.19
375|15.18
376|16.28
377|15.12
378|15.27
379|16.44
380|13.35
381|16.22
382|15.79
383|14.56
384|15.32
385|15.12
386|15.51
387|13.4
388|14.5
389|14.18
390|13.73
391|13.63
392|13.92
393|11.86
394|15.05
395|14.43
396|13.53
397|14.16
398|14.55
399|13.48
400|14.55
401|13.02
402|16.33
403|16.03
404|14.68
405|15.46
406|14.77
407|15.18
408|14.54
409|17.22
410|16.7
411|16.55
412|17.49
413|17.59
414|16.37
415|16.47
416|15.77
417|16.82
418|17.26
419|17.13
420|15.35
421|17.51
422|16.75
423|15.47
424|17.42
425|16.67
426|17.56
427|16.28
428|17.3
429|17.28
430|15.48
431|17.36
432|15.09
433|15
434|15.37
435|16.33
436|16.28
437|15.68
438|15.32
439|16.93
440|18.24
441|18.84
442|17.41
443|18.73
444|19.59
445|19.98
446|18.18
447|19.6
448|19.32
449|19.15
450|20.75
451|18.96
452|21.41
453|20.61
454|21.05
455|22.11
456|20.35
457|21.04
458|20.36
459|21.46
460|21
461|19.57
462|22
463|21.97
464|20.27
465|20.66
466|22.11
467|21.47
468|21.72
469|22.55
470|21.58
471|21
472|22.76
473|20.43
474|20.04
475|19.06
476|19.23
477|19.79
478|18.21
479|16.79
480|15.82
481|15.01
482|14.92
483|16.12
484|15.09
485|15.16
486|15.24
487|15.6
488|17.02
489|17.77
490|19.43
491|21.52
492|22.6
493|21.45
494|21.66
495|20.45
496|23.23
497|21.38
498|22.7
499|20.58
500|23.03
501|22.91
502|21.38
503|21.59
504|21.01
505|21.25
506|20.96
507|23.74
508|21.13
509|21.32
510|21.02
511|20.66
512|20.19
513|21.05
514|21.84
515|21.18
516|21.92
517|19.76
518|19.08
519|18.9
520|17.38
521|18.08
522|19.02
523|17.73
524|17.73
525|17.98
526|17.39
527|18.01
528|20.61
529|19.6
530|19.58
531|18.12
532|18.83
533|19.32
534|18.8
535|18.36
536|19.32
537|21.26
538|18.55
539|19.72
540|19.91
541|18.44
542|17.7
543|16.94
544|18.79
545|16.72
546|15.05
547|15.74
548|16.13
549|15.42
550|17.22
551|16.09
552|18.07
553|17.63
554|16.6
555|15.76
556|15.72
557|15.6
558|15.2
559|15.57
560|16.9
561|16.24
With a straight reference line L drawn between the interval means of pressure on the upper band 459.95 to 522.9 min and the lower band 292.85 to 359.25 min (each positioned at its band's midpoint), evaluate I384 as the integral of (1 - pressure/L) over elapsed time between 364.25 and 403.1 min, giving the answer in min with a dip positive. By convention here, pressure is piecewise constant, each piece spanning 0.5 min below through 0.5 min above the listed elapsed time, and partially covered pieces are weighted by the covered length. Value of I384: 7.4 min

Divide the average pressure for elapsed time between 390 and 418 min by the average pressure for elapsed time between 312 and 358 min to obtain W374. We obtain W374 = 0.8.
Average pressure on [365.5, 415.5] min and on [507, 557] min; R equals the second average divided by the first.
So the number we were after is 1.22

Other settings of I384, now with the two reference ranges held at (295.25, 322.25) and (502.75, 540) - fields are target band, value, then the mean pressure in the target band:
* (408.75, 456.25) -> 3.4 min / 17.6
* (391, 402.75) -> 2.9 min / 14.1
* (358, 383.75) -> 3.6 min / 15.8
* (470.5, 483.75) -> 0.7 min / 18.3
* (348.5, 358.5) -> 0.5 min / 17.3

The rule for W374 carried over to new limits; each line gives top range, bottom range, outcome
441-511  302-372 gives 1.14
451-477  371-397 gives 1.42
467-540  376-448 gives 1.23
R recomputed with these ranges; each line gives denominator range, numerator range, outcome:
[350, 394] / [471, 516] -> 1.27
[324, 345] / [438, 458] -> 1.07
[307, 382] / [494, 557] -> 1.11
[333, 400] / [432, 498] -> 1.19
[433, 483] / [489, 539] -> 1.05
